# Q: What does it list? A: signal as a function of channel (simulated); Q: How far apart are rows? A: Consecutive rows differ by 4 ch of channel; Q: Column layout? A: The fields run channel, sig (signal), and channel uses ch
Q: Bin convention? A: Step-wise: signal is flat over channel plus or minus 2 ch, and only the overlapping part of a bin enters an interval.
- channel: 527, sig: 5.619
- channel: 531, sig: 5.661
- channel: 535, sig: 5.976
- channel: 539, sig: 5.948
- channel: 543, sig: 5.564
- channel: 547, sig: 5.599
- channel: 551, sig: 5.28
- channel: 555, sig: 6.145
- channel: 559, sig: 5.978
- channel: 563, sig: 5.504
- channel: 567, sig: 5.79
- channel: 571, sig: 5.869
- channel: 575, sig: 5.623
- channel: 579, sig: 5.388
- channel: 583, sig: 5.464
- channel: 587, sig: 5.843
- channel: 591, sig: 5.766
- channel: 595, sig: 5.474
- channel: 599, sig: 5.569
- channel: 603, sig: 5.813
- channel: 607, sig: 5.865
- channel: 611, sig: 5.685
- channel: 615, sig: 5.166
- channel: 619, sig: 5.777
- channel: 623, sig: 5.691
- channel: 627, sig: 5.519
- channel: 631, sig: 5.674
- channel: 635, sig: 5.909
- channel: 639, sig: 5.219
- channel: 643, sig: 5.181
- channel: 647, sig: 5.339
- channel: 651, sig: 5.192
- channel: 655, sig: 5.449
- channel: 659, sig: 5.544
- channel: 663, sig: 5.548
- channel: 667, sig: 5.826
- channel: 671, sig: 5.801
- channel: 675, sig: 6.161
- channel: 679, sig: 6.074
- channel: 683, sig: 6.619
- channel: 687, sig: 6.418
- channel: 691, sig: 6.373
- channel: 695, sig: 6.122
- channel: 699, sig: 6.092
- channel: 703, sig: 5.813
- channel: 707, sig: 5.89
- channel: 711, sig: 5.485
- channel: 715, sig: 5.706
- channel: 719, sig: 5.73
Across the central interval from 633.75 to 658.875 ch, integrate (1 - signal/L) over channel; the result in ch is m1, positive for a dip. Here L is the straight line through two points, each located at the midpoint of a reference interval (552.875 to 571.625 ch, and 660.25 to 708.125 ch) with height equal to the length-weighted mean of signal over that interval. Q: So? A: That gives 2.6 ch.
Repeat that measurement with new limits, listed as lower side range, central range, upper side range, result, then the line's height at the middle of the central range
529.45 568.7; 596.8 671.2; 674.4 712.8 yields 4.9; 5.96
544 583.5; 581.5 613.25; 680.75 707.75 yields 0.7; 5.81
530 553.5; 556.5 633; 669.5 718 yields 1.9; 5.81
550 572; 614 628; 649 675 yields 0.3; 5.68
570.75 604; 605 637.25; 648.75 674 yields -0.3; 5.61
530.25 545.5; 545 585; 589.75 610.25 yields 0.6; 5.75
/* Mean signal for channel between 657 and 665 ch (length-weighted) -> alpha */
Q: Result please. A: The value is 5.55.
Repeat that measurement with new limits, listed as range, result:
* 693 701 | 6.11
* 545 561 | 5.75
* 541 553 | 5.48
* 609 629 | 5.57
